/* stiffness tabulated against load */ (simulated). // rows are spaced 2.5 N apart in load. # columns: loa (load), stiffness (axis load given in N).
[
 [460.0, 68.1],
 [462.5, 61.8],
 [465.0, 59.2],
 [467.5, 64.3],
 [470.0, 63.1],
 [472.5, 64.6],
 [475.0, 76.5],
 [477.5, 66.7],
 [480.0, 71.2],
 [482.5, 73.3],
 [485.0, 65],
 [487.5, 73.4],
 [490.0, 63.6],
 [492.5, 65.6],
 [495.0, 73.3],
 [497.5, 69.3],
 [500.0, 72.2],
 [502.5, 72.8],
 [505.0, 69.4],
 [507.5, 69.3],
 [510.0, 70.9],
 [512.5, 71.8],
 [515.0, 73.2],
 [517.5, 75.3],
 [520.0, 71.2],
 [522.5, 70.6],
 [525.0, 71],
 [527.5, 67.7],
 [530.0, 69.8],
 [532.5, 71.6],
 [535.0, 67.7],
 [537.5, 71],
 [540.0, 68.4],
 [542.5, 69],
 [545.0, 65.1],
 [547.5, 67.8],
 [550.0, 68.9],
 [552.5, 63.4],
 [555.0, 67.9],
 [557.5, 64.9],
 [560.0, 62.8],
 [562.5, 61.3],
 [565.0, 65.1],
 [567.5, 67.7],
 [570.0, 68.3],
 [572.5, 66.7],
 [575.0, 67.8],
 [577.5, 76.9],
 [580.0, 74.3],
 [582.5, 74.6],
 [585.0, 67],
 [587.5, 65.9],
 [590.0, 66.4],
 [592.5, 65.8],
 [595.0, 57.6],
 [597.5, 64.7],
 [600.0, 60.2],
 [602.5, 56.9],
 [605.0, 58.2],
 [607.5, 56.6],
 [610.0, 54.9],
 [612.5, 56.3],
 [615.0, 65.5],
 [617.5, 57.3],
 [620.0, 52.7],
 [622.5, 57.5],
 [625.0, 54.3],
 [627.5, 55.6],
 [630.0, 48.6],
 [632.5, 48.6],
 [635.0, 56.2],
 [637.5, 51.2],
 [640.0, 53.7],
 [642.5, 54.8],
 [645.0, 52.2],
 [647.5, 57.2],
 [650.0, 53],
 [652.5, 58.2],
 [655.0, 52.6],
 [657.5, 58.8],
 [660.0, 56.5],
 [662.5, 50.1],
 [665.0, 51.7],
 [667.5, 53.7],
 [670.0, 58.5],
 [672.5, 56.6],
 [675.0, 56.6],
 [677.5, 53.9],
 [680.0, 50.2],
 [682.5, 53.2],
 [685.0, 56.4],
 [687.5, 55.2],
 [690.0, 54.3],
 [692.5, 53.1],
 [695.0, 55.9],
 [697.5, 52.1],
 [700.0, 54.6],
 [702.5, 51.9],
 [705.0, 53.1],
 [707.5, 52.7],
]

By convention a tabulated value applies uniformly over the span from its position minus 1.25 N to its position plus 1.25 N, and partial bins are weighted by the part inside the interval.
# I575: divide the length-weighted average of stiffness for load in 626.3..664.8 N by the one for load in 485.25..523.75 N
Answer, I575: 0.8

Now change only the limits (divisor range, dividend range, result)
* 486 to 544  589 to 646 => 0.81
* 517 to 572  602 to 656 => 0.81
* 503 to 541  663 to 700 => 0.77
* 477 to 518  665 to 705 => 0.77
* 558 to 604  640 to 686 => 0.83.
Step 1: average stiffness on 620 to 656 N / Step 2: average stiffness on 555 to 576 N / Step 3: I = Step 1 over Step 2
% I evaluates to 0.8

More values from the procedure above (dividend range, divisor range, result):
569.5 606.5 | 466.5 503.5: 0.96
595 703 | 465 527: 0.79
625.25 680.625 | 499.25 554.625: 0.77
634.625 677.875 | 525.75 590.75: 0.80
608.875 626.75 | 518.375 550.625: 0.82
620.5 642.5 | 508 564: 0.78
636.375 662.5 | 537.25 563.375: 0.82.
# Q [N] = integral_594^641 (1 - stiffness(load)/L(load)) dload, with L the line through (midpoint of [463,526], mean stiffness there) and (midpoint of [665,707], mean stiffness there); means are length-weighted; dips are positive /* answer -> 2.8 N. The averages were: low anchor 69.4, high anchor 54.2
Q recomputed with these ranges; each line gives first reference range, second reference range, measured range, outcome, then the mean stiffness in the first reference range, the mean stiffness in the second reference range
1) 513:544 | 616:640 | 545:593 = -3.0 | 70.5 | 53.7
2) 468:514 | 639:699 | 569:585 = -2.3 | 69.5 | 54.5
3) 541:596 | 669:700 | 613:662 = 3.9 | 67.1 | 54.6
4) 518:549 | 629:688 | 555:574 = 0.0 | 69.4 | 54.1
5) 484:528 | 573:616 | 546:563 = 0.4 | 70.4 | 64.1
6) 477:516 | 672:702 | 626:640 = 1.5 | 70.1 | 54.2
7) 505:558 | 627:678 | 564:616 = -2.1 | 69.4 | 54.2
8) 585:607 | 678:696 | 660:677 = 0.3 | 62.1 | 54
